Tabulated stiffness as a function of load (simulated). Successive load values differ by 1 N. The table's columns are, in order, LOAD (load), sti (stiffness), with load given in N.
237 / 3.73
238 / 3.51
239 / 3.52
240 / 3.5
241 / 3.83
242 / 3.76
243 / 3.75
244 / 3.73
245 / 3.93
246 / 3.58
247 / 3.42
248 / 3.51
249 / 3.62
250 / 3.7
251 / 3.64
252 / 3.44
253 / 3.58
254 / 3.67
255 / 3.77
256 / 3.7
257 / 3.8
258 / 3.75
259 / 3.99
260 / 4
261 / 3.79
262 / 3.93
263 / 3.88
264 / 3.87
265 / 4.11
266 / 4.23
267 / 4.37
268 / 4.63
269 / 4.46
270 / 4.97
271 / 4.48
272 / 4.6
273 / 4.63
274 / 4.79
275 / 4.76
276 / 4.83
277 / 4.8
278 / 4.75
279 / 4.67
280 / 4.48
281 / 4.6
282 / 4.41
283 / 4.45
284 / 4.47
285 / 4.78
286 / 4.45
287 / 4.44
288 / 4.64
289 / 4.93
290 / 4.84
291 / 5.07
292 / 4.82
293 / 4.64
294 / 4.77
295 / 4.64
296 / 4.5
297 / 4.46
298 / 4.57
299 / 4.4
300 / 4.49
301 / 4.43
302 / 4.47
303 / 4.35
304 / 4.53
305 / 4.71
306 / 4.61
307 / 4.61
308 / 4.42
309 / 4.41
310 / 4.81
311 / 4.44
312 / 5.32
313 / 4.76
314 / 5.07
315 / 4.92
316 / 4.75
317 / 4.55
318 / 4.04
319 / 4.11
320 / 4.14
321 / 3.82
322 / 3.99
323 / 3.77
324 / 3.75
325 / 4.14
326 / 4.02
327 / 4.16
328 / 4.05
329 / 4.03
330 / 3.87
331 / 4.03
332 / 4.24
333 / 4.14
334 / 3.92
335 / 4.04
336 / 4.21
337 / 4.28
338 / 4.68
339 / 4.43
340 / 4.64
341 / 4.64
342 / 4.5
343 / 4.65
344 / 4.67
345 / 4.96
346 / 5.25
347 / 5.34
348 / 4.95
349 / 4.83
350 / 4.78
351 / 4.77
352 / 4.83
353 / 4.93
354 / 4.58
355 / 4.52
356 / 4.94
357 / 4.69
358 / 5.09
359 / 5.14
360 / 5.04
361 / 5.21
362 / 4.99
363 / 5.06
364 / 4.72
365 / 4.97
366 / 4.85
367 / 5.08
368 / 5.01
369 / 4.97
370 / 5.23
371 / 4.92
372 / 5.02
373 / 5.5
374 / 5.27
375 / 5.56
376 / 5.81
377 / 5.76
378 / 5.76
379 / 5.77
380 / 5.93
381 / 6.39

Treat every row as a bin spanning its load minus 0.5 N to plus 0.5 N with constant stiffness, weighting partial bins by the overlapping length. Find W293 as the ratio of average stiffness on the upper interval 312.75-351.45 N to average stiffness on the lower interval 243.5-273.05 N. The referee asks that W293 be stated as 1.12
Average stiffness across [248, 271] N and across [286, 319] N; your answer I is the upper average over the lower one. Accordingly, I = 1.2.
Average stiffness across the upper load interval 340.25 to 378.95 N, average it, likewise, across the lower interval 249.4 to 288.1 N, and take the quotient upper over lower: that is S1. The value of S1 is 1.2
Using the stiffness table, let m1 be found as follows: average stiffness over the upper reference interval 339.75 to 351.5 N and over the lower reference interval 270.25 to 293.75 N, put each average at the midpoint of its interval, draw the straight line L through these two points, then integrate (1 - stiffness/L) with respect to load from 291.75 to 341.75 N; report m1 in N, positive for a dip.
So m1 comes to 3.88 N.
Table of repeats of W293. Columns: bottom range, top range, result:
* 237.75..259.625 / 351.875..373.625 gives 1.35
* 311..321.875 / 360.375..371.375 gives 1.11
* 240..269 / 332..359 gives 1.22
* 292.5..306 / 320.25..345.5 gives 0.93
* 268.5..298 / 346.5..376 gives 1.07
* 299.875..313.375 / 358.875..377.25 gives 1.12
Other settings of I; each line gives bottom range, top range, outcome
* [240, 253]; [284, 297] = 1.29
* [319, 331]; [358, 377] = 1.29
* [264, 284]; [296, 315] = 1.01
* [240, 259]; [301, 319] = 1.25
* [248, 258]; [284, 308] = 1.26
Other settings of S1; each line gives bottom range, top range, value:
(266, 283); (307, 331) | 0.93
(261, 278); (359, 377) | 1.16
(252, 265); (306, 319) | 1.22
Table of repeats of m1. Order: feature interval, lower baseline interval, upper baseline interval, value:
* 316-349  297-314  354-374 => 3.1 N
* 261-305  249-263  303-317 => -3.3 N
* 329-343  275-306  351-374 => 1.6 N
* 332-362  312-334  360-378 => 0.1 N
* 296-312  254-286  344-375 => 0.2 N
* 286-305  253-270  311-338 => -2.2 N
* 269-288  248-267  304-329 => -2.9 N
